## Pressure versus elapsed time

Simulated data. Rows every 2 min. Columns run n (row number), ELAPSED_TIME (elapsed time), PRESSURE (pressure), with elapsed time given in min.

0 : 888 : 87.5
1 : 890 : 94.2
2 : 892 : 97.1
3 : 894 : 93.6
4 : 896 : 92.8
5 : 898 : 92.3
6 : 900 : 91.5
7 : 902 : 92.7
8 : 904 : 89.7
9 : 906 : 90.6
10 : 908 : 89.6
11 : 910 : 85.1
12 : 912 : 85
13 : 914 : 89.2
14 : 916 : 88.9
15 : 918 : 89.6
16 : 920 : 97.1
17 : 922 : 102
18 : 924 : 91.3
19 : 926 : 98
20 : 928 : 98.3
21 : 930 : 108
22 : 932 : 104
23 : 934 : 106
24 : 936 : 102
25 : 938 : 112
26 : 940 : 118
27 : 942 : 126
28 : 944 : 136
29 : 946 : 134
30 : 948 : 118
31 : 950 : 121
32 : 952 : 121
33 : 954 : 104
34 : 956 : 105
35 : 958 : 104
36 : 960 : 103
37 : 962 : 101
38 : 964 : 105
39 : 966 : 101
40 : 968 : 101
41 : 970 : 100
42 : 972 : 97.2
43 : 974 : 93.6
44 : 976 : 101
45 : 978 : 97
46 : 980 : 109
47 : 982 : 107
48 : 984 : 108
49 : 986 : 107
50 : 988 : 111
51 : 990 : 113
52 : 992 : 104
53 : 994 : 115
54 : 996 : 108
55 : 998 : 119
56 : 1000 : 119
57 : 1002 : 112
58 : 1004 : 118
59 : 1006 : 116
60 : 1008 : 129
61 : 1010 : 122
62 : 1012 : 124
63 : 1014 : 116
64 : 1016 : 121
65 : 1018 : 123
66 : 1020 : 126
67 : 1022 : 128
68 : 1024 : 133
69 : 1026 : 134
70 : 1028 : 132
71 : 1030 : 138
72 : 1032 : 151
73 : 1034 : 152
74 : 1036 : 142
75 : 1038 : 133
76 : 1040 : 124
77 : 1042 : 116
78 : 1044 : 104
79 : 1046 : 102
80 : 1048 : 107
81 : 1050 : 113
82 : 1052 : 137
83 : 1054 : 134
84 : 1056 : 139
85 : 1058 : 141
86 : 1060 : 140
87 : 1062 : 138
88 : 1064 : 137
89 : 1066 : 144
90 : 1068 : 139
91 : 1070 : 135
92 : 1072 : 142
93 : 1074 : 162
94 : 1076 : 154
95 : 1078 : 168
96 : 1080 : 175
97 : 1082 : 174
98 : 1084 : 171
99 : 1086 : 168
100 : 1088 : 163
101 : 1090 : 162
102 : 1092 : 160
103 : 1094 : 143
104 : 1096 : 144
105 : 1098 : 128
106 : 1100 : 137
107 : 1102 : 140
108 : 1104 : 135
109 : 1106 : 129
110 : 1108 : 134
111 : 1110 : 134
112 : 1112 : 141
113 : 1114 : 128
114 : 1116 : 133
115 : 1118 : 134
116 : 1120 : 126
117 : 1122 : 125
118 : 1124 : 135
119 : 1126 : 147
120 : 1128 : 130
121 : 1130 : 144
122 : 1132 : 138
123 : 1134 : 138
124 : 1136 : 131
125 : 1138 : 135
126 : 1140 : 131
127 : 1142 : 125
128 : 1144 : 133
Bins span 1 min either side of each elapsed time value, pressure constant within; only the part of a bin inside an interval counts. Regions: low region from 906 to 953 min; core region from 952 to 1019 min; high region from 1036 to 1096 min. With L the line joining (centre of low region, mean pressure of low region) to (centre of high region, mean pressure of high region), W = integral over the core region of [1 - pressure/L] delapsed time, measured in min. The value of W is 5.9 min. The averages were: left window 105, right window 142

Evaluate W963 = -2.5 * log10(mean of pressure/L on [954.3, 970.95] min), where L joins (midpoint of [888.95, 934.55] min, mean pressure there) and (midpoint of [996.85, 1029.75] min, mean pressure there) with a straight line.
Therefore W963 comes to 0.064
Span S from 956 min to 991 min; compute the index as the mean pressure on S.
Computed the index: 104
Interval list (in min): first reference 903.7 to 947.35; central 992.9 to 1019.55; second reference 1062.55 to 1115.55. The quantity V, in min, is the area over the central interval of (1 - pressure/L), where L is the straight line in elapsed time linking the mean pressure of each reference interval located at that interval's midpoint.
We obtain 1.3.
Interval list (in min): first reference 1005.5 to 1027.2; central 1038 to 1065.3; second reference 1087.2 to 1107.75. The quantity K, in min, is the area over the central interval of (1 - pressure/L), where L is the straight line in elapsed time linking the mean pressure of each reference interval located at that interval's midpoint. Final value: 1.5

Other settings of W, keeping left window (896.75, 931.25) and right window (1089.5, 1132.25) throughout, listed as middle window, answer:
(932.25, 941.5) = -1.1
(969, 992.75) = 0.9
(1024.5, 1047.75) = -1.7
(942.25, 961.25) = -2.8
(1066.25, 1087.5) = -4.7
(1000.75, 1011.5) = -0.6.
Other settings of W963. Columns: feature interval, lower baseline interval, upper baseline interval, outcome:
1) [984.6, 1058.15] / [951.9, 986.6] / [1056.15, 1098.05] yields 0.030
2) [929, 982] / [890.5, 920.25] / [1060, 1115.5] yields -0.028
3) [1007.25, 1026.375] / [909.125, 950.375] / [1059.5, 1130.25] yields 0.005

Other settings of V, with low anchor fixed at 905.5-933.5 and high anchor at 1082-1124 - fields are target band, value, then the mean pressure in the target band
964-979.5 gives 1.2 min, 99.4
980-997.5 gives 0.5 min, 109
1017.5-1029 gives -0.8 min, 130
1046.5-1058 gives 0.3 min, 126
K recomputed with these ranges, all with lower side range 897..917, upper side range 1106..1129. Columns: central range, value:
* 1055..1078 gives -4.0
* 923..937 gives -1.0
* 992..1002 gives -0.5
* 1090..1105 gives -1.6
